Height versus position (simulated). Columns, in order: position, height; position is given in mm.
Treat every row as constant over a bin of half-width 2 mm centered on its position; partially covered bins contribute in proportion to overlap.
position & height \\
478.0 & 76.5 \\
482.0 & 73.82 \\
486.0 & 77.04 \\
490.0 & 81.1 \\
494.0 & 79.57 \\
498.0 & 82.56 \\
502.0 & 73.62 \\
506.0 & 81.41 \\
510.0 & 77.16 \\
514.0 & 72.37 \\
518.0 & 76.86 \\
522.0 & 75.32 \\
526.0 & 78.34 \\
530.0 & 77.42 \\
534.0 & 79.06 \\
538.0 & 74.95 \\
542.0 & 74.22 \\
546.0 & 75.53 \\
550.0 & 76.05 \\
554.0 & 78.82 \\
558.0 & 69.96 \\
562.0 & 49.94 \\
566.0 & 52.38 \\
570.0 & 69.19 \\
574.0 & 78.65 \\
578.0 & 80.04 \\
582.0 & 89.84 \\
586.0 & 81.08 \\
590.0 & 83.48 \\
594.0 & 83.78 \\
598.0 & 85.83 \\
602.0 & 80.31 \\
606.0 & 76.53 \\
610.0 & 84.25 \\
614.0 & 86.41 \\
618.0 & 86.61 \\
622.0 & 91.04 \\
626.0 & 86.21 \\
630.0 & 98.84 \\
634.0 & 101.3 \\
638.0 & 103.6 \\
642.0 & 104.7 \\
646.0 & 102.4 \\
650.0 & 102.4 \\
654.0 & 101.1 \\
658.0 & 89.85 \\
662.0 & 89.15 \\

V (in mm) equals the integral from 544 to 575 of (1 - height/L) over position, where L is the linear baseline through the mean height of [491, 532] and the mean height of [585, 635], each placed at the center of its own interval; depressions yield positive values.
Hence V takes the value 5.0 mm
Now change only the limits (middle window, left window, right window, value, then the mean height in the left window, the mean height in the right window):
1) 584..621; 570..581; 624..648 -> 1.9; 78.5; 99.5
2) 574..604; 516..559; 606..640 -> 0.8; 76.2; 91.4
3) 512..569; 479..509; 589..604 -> 5.9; 78.3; 83.3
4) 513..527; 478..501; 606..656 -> 1.1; 78.4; 95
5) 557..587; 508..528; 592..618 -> 3.5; 76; 83.1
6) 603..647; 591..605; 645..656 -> 0.2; 82.8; 102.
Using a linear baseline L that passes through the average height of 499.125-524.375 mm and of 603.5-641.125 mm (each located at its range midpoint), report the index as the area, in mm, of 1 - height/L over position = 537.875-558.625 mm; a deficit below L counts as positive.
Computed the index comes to 1.5 mm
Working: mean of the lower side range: 76.4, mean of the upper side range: 90.8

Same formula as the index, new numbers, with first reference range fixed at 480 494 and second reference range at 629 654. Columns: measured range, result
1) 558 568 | 3.88 mm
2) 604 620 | 2.32 mm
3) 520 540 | 1.77 mm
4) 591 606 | 2.04 mm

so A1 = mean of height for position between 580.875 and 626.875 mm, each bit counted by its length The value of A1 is 84.5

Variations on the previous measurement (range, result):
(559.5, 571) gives 56.7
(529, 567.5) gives 70.9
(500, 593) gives 75.1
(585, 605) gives 82.7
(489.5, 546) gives 77.3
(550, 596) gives 74.4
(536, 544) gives 74.6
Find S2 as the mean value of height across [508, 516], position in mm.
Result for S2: 74.8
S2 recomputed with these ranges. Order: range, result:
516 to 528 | 76.8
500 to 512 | 77.4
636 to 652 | 103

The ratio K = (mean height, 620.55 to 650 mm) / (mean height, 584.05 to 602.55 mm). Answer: 1.19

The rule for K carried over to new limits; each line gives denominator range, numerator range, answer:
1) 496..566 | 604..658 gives 1.27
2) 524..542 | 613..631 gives 1.16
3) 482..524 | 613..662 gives 1.24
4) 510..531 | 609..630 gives 1.16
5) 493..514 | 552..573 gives 0.83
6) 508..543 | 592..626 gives 1.11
